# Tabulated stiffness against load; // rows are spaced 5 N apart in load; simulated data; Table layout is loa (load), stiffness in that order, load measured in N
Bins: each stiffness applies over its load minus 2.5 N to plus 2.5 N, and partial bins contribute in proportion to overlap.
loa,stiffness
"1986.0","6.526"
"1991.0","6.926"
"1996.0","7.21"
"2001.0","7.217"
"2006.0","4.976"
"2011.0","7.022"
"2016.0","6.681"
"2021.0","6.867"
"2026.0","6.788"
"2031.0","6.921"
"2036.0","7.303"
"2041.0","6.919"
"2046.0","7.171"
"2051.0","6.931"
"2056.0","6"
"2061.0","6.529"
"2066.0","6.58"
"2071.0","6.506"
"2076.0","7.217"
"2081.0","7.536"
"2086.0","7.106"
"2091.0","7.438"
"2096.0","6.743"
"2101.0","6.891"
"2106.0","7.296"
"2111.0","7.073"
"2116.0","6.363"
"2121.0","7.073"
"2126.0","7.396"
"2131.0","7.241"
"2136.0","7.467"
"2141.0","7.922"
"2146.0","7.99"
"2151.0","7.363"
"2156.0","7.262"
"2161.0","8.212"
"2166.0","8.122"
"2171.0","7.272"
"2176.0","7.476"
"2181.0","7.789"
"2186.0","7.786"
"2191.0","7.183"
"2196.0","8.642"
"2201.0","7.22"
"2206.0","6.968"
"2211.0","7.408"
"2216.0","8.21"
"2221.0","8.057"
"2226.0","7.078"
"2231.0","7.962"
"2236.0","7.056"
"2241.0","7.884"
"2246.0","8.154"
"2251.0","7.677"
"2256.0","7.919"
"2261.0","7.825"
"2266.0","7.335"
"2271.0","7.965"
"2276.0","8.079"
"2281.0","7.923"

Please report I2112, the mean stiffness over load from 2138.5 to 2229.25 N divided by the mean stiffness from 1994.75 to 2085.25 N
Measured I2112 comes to 1.1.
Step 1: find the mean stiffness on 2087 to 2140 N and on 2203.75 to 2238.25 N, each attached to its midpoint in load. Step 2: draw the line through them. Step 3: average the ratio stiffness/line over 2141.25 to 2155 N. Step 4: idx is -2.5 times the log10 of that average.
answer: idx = -0.06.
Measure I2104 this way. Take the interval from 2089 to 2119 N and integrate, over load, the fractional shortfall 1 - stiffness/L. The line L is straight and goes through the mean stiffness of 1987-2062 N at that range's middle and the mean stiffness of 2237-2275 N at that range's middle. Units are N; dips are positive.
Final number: 0.7 N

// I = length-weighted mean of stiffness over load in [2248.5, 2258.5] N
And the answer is 7.8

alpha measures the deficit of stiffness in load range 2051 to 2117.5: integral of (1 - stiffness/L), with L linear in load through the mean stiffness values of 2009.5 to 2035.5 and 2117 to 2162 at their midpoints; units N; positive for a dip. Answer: 3.0 N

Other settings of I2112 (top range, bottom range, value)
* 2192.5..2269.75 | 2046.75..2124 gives 1.12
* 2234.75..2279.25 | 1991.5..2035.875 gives 1.15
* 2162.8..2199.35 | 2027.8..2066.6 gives 1.14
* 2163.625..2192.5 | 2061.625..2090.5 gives 1.09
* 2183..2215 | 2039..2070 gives 1.13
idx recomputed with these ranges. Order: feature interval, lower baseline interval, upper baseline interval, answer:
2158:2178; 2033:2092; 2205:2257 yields -0.05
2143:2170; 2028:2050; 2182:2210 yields -0.05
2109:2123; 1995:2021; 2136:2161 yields 0.09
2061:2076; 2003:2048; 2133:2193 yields 0.06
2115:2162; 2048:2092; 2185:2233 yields -0.03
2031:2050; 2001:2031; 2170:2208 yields -0.06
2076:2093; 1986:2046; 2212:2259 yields -0.03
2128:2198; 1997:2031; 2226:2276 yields -0.05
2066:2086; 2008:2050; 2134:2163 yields 0.03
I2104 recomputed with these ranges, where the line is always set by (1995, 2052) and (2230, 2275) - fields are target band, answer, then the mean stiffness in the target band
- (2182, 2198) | -0.72 N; 7.84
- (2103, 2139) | 0.41 N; 7.14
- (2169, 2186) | -0.25 N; 7.56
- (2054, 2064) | 0.97 N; 6.29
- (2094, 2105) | 0.38 N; 6.89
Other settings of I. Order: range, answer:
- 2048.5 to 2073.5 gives 6.51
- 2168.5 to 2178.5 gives 7.37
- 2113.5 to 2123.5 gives 6.72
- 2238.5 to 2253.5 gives 7.91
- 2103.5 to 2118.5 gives 6.91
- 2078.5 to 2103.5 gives 7.14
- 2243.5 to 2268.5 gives 7.78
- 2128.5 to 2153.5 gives 7.6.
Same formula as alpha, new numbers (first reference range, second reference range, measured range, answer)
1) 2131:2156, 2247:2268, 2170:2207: 0.4 N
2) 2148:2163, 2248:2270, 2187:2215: 0.4 N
